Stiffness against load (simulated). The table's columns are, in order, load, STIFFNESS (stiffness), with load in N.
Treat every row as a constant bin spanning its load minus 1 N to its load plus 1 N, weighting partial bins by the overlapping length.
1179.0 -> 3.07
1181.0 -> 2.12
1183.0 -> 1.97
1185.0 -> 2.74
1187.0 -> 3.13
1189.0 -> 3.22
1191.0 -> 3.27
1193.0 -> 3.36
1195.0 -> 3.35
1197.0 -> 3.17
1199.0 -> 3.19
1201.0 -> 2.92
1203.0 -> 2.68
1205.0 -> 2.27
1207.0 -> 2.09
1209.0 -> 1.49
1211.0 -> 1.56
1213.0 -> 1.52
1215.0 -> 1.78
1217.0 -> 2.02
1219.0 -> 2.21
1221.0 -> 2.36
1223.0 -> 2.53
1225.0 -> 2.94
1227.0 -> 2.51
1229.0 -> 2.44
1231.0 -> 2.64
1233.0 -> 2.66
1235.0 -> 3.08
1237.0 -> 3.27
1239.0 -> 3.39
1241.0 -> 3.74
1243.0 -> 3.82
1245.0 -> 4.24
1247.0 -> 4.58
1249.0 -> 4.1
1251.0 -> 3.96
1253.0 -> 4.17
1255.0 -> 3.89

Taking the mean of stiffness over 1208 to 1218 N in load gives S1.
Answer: 1.67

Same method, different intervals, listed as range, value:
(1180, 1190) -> 2.64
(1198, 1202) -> 3.05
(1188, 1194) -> 3.28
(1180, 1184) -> 2.04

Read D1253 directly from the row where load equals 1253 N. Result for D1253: 4.17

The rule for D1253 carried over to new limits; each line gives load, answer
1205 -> 2.27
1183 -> 1.97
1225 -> 2.94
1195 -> 3.35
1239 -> 3.39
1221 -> 2.36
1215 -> 1.78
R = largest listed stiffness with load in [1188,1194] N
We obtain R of 3.36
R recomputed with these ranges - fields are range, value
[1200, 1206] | 2.92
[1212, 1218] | 2.02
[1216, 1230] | 2.94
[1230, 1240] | 3.39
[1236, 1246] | 4.24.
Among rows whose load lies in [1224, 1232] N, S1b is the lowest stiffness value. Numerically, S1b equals 2.44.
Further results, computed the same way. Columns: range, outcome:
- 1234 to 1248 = 3.08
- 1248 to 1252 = 3.96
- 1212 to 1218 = 1.52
